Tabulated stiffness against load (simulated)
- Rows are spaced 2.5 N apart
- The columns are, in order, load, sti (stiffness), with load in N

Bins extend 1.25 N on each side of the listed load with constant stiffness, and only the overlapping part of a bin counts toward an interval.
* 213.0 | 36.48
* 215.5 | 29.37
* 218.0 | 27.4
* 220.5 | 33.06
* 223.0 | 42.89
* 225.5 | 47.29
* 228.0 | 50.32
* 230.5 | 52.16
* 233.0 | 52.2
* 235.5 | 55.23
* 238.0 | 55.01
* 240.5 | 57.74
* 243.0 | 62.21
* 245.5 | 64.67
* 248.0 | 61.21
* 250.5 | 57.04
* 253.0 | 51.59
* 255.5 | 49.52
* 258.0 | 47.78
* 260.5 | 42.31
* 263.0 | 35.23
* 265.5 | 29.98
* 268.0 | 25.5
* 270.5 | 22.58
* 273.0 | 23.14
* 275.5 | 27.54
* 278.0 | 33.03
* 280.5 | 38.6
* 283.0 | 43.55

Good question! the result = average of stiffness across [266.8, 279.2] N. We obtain 26.3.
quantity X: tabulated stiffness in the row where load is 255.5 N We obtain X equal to 49.52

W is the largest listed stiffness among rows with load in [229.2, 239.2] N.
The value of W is 55.23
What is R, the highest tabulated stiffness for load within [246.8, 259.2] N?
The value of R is 61.21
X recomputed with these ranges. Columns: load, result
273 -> 23.14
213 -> 36.48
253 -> 51.59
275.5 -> 27.54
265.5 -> 29.98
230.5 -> 52.16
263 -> 35.23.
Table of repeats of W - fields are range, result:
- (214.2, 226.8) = 47.29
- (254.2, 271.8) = 49.52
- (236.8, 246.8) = 64.67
